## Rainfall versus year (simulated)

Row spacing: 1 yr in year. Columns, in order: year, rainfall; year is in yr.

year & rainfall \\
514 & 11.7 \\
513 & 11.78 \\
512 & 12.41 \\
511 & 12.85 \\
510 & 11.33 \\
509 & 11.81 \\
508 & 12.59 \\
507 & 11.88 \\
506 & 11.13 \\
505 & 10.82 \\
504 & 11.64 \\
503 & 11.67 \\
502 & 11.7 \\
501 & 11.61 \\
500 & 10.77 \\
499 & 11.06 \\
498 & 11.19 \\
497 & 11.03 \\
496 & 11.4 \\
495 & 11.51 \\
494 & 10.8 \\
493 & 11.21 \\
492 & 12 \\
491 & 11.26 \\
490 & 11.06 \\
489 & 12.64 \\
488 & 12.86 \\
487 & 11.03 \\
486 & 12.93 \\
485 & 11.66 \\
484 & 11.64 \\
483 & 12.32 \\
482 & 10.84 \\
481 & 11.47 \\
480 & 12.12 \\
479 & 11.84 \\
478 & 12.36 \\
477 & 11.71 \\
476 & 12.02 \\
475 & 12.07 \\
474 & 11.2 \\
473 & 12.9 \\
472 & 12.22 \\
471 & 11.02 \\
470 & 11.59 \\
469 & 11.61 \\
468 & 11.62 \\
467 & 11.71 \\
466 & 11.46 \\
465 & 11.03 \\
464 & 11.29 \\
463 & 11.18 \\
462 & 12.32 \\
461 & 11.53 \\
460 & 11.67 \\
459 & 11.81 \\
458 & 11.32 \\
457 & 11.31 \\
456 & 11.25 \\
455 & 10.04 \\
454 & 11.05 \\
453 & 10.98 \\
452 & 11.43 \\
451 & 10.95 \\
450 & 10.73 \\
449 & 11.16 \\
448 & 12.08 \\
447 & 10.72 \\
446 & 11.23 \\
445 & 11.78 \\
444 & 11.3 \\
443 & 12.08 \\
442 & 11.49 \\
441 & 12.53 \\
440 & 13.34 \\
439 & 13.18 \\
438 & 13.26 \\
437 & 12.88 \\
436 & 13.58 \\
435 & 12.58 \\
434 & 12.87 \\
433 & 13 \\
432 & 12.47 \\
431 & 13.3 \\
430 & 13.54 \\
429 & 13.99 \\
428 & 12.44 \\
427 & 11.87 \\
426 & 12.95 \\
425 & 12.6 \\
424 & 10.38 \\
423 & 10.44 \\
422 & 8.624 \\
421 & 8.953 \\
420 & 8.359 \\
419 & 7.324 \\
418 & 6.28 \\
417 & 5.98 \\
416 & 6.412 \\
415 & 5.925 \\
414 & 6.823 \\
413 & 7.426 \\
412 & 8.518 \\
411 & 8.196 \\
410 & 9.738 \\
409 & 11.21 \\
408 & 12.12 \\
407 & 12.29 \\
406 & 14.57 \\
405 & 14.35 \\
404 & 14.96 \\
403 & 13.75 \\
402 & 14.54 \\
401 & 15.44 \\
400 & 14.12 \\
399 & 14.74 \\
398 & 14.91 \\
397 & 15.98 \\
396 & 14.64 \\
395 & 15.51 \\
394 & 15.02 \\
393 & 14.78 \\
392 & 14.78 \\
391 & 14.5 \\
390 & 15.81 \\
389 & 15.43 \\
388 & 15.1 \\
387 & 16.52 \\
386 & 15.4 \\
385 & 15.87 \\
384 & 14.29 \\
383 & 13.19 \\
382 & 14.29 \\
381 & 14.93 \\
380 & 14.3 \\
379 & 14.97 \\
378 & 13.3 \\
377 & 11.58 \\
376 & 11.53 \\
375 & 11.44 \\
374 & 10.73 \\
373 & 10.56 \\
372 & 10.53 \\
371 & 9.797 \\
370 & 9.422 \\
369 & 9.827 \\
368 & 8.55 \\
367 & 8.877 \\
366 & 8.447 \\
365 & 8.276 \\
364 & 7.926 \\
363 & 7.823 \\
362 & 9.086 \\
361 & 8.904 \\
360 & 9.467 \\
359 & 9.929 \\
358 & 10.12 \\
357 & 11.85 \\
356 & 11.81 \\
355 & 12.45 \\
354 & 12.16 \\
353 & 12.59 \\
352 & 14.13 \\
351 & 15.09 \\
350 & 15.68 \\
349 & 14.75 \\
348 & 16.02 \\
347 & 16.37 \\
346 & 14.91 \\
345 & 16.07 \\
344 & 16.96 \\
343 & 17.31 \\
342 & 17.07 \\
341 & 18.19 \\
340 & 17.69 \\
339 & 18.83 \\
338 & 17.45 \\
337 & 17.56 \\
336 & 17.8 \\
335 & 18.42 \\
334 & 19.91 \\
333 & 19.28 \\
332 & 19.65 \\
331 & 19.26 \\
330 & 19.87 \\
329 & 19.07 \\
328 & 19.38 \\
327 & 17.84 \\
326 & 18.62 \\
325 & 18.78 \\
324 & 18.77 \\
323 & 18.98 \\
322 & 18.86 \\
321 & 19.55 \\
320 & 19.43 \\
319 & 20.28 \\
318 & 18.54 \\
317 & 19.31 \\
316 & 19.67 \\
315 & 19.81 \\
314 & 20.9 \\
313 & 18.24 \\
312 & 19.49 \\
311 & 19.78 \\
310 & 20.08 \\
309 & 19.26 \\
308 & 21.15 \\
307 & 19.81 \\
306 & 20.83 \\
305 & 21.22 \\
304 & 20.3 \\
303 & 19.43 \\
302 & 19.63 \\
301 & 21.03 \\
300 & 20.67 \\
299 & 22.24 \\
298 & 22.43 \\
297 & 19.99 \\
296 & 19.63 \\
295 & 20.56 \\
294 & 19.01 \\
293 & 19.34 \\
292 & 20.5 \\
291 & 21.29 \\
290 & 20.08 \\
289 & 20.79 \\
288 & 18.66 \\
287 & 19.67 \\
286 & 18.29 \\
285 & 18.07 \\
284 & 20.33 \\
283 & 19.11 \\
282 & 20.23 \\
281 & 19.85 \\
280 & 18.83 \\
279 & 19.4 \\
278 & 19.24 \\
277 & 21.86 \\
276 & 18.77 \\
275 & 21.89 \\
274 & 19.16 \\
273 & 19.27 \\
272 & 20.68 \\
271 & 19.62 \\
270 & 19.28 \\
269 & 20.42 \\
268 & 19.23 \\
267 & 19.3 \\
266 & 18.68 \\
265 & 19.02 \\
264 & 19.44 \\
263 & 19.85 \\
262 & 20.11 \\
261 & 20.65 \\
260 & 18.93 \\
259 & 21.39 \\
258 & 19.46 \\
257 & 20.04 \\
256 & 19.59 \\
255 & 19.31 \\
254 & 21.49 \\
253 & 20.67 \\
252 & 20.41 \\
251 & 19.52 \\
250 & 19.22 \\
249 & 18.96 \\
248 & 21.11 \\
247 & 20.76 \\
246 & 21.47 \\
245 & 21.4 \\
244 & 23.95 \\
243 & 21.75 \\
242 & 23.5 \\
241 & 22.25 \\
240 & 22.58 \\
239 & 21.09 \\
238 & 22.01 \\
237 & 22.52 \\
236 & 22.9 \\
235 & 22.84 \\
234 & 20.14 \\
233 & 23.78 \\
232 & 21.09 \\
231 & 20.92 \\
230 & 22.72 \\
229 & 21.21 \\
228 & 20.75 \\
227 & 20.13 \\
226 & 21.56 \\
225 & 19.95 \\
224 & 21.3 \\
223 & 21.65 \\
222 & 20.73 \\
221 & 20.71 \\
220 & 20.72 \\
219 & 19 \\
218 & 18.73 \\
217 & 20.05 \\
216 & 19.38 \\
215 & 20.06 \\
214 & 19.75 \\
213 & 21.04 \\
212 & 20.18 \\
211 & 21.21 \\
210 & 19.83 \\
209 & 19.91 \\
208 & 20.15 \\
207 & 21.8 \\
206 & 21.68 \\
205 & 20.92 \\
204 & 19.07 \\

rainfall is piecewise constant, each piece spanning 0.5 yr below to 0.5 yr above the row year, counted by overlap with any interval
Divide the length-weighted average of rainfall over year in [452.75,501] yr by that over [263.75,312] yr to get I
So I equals 0.6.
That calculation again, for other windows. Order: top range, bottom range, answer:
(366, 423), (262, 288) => 0.62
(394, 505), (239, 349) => 0.59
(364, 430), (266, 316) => 0.60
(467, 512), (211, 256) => 0.56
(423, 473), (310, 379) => 0.78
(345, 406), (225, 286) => 0.63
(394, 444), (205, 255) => 0.56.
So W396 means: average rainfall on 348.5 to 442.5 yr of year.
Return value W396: 12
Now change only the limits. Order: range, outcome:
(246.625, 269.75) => 19.9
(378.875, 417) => 13.2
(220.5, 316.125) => 20.4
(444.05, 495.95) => 11.6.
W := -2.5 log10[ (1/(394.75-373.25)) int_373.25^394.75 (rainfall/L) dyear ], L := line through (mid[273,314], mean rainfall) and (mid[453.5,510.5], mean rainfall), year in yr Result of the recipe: 0.13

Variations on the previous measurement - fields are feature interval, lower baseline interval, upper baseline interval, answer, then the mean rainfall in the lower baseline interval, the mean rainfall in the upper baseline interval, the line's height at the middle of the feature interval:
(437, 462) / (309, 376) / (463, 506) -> 0.08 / 15.4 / 11.6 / 12.5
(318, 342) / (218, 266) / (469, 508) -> -0.07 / 20.9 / 11.6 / 17.6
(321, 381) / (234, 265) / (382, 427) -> 0.08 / 20.9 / 12.3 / 15.3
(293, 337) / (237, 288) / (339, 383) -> -0.22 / 20.2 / 12.5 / 16.1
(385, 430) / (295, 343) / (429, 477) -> 0.19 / 19.4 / 11.9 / 14.4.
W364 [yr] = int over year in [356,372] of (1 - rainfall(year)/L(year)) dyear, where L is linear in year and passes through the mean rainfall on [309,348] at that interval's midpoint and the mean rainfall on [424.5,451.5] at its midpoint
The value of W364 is 7.0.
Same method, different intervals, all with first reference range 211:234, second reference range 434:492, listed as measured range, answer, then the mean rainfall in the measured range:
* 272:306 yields -3.4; 20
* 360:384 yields 6.8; 10.8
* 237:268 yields -1.6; 20.6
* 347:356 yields 1.0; 14.1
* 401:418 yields 4.1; 10.5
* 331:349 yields -1.4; 17.6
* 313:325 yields -1.6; 19.4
